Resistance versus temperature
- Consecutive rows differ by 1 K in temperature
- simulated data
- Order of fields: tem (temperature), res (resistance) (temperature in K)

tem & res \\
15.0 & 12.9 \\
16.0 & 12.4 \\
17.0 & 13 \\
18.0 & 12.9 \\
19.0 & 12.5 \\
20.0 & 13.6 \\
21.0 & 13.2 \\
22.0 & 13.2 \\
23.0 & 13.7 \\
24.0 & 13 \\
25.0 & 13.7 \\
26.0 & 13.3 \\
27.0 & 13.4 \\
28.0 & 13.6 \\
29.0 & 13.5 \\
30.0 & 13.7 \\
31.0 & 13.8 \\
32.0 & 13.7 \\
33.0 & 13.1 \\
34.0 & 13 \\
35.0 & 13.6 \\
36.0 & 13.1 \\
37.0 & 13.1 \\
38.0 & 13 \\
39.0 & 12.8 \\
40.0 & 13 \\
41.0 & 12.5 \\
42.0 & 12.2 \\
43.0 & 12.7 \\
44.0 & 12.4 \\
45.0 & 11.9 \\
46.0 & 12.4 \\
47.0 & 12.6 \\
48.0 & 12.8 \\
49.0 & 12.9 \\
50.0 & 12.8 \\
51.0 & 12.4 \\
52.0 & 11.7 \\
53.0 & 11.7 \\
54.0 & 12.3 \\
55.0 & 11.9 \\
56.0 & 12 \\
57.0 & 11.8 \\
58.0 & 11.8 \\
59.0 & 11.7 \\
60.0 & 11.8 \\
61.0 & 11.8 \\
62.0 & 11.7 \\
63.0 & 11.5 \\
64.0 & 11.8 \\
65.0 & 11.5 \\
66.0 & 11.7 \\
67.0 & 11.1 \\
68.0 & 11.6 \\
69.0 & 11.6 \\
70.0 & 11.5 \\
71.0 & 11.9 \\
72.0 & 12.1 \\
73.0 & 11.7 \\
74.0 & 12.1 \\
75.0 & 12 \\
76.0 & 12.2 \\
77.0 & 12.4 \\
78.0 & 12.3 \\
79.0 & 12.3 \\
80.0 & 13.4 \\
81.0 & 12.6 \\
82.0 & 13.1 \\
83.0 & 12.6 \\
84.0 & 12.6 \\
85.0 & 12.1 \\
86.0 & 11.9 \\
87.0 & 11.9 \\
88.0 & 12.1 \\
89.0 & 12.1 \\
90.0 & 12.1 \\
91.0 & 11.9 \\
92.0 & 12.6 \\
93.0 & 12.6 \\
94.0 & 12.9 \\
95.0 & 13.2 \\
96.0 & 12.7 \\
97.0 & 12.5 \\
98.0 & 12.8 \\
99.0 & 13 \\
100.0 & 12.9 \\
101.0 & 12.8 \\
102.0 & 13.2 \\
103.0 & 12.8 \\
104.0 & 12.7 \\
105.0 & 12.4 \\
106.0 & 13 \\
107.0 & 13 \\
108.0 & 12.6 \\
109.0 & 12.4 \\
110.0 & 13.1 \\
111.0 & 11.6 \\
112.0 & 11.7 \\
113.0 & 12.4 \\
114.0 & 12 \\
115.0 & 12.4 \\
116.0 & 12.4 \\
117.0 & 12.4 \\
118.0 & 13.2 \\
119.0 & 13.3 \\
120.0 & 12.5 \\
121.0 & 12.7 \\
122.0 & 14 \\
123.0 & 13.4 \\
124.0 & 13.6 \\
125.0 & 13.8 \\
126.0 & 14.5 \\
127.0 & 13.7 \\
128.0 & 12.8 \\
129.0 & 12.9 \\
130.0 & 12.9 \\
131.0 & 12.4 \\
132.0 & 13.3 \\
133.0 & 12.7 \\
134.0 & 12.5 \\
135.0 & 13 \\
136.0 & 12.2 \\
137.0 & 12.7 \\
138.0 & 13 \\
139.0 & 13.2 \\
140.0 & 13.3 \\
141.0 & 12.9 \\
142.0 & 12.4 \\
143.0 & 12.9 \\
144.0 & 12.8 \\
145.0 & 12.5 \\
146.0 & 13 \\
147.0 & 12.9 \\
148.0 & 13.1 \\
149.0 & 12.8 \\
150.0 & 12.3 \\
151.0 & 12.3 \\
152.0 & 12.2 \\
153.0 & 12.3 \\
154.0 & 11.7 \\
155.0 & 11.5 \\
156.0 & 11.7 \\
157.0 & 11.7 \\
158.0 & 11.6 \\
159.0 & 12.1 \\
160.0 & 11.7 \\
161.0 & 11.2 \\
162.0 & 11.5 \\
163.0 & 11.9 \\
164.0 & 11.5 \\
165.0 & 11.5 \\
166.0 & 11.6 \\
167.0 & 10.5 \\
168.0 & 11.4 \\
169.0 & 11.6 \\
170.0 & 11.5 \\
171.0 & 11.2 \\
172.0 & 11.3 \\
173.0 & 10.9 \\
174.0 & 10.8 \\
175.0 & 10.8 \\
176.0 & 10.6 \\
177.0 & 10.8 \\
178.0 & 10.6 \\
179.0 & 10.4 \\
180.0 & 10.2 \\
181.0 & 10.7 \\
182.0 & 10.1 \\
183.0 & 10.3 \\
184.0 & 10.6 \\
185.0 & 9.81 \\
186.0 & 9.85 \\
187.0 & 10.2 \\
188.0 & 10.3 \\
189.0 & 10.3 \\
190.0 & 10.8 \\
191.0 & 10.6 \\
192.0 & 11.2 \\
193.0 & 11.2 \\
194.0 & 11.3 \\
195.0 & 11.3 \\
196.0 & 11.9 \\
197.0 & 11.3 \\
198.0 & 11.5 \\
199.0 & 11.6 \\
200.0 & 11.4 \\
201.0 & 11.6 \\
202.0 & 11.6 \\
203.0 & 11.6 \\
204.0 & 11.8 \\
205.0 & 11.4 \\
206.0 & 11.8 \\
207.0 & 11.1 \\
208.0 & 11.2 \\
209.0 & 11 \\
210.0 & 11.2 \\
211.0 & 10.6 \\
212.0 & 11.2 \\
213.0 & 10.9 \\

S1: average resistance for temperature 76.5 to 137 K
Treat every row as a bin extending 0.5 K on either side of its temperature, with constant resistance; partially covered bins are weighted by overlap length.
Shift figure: 12.7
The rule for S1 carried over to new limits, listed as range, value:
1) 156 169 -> 11.5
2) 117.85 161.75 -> 12.7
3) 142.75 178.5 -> 11.7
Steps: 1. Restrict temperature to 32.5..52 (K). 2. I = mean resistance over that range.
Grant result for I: 12.7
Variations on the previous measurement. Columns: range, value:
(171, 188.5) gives 10.5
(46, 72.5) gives 11.9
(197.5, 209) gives 11.5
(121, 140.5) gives 13.1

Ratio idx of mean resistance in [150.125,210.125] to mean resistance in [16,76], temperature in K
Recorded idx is 0.89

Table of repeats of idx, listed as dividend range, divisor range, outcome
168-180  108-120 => 0.88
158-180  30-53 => 0.88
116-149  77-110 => 1.03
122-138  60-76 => 1.12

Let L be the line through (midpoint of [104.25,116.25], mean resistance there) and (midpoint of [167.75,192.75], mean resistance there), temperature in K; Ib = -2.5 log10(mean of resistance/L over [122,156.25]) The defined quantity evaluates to -0.10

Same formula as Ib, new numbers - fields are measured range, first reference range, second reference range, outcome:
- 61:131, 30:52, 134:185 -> -0.02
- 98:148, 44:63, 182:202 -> -0.12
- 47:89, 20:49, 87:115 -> 0.06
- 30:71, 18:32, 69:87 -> 0.05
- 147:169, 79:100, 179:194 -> -0.07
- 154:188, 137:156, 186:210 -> 0.09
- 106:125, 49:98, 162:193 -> -0.10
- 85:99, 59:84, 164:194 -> -0.06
